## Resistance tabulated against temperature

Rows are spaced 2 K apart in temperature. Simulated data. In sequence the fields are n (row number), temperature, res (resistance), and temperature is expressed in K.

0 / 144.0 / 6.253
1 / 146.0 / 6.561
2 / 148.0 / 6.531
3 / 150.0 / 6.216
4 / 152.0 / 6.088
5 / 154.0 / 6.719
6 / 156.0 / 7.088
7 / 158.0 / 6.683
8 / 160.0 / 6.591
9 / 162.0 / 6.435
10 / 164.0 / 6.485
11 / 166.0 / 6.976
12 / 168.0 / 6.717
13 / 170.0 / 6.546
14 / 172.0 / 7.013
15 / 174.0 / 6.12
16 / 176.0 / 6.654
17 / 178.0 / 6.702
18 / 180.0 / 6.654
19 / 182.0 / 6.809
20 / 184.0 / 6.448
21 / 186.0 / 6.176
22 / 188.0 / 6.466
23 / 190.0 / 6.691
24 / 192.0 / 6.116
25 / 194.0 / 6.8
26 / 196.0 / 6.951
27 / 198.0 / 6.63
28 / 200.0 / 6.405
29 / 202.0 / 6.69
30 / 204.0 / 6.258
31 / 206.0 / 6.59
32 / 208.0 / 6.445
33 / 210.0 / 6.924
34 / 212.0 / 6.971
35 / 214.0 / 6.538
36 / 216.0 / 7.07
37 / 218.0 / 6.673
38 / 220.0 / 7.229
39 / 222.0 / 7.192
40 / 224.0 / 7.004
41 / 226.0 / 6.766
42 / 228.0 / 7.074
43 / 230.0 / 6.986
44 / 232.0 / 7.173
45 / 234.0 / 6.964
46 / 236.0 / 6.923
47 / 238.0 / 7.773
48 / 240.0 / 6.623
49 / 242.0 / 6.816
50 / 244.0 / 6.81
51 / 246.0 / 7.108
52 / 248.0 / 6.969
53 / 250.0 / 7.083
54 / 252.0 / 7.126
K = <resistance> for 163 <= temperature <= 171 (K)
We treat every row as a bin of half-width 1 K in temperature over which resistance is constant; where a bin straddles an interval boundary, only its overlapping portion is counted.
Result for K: 6.68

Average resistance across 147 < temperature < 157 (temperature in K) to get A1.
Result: 6.53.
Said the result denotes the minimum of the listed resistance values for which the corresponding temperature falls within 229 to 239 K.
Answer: 6.923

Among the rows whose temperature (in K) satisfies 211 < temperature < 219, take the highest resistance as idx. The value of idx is 7.07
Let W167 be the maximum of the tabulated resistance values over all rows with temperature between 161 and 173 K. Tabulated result 7.013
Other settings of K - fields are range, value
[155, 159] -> 6.89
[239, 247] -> 6.84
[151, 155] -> 6.4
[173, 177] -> 6.39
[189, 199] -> 6.64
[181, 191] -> 6.52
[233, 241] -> 7.07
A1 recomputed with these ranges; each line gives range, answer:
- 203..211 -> 6.55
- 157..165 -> 6.55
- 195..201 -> 6.66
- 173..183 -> 6.59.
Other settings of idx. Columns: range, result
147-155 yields 6.719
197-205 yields 6.69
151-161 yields 7.088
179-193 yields 6.809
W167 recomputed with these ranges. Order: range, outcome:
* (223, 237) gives 7.173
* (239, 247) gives 7.108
